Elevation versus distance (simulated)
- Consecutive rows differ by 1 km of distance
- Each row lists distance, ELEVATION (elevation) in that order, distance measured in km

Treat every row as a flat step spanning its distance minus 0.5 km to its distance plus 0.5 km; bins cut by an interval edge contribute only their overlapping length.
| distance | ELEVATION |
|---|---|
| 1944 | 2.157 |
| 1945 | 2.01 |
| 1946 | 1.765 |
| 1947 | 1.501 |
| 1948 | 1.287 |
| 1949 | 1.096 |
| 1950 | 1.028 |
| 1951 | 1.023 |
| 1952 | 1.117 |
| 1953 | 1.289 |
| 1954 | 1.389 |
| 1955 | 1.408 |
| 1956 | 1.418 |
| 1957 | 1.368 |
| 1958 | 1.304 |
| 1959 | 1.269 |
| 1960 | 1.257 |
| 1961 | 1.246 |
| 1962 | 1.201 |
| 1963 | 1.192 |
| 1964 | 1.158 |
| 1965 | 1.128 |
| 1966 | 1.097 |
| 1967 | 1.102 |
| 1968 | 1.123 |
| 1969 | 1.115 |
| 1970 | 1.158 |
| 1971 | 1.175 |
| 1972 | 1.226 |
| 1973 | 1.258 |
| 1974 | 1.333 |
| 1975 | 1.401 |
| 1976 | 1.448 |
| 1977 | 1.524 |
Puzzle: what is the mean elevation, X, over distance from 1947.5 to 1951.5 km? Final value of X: 1.11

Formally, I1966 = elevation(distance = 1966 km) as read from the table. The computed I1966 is 1.097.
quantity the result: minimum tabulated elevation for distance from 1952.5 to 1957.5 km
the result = 1.289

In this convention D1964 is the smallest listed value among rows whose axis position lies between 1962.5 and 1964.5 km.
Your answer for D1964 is 1.158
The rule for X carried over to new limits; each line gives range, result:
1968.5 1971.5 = 1.15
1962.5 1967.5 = 1.14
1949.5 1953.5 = 1.11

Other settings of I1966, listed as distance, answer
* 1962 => 1.201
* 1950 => 1.028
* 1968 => 1.123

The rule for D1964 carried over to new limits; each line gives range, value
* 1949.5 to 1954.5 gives 1.023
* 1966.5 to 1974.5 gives 1.102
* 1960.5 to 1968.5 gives 1.097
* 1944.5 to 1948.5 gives 1.287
